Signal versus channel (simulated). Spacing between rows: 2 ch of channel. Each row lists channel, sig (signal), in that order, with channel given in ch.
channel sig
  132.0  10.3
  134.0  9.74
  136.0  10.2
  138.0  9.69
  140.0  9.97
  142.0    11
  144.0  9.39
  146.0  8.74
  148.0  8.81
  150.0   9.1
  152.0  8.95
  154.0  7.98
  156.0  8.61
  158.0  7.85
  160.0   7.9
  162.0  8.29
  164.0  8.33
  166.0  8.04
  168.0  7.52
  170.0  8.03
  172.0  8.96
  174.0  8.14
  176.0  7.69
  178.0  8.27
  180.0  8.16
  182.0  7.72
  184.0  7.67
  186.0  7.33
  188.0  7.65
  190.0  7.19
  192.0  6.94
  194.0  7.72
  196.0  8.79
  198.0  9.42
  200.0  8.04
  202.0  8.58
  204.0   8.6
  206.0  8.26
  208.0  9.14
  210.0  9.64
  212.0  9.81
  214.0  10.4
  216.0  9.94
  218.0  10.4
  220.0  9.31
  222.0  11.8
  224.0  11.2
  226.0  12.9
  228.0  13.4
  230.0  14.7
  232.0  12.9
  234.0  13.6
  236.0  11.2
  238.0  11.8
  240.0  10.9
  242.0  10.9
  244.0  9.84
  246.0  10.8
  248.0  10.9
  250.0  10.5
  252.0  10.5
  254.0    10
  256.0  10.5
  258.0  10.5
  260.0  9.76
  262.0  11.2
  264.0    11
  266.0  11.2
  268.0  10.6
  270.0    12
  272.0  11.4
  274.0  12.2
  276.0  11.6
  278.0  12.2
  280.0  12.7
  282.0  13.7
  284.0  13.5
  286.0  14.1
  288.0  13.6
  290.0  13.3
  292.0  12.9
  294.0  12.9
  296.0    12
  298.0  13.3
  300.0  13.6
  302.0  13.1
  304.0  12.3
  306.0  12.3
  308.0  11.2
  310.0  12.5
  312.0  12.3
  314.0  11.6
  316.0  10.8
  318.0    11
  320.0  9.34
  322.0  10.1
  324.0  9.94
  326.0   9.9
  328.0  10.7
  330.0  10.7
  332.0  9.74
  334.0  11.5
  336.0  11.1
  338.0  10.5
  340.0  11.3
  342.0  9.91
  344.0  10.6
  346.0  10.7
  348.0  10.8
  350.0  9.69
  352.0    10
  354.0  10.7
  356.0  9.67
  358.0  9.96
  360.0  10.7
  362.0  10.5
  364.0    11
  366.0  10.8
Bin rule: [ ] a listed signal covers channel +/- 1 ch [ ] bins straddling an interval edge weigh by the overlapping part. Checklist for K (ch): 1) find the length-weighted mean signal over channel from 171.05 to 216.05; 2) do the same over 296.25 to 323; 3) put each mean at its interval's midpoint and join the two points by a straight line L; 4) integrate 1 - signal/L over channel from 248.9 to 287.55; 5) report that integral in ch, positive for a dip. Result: -3.4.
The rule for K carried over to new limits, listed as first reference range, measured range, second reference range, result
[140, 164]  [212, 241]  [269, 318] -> -2.4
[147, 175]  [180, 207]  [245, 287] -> 3.8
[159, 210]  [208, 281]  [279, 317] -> -4.8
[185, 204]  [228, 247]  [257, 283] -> -3.7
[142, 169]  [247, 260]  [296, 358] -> -0.6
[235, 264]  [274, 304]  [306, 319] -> -4.6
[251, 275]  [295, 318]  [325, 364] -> -3.3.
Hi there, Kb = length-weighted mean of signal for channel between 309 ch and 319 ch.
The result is 11.6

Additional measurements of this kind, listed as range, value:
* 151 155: 8.46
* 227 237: 13.2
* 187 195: 7.38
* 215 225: 10.5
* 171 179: 8.27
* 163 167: 8.18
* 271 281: 12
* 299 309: 12.5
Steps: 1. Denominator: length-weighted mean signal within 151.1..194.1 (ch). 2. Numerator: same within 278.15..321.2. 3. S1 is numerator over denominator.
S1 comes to 1.6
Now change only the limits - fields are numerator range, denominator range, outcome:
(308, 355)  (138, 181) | 1.24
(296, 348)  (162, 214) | 1.36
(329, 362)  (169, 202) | 1.31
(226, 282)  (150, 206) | 1.42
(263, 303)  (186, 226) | 1.37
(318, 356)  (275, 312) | 0.81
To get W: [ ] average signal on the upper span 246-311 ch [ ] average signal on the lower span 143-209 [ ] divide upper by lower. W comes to 1.45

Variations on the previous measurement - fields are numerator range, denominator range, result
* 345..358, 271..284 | 0.83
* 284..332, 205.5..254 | 1.08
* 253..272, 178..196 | 1.41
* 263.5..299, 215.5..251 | 1.08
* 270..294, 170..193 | 1.64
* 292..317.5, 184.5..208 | 1.52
